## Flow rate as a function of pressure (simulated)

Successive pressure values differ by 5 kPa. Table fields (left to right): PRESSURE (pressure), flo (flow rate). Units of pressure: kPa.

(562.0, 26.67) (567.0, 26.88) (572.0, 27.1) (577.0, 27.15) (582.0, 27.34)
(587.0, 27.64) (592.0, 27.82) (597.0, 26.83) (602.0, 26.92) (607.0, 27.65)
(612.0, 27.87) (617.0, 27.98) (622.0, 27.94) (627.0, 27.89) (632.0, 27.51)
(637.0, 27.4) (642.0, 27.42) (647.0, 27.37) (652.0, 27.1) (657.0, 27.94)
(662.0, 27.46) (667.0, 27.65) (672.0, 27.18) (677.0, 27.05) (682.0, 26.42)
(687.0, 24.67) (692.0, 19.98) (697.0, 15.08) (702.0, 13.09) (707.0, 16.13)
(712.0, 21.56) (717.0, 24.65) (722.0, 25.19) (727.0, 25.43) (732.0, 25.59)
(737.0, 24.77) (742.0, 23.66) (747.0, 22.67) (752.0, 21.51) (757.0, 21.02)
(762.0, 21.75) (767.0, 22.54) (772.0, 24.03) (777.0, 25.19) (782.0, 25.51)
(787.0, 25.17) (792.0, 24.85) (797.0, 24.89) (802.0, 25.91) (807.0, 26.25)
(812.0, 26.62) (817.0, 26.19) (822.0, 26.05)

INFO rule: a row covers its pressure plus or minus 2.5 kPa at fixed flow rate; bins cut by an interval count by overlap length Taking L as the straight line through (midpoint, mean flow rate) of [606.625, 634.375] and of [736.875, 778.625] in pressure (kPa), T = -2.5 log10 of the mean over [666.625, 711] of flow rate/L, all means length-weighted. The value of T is 0.18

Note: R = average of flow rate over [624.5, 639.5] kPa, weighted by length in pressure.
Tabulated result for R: 27.6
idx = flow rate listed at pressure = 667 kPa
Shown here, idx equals 27.65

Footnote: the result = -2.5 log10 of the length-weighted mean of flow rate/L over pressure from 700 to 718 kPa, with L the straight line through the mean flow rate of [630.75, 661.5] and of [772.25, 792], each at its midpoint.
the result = 0.38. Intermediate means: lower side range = 27.5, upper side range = 25.1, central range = 18.5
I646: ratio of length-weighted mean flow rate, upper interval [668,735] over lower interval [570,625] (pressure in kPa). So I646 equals 0.8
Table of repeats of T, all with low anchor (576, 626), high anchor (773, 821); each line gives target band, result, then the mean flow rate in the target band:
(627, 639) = -0.01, 27.5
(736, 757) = 0.15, 22.8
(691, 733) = 0.27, 20.6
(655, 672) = -0.03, 27.6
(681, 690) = 0.07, 25.1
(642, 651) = -0.01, 27.3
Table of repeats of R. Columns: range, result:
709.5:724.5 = 23.8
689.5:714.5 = 17.2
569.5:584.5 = 27.2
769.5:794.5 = 24.9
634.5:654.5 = 27.3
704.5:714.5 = 18.8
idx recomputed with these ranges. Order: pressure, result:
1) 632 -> 27.51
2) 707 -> 16.13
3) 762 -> 21.75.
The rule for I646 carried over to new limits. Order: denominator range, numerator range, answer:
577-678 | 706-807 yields 0.86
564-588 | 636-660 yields 1.01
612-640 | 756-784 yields 0.84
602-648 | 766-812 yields 0.91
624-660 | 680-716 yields 0.71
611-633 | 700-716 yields 0.64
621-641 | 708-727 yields 0.85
